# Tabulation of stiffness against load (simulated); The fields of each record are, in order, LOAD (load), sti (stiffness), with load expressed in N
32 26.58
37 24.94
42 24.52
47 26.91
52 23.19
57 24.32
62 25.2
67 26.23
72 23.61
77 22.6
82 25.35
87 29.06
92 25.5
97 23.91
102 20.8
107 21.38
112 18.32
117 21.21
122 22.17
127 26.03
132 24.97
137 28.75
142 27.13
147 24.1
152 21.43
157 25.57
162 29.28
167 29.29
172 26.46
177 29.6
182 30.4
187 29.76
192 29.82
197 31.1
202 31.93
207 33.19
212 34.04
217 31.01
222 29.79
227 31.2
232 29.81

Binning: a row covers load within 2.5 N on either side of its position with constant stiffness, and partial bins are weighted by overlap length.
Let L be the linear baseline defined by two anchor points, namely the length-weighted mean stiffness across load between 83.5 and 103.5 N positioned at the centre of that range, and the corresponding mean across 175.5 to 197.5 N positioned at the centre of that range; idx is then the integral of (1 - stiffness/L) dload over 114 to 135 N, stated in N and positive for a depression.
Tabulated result 2.5 N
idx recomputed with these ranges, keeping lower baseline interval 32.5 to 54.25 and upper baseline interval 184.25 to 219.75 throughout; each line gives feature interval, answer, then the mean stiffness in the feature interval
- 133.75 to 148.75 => 1.2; 26.7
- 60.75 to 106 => 3.6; 24.6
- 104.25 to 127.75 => 5.5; 21.5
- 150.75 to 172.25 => 2.3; 26.7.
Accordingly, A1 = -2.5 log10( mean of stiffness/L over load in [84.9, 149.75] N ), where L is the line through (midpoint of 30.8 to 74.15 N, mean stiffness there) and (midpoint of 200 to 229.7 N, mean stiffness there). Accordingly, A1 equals 0.15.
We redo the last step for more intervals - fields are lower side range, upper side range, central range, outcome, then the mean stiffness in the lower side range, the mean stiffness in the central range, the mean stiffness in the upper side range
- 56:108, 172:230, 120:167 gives 0.08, 24.4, 25.7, 30.9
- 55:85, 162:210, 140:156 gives 0.17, 24.6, 24.3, 30.2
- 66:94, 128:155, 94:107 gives 0.14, 25.3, 22.3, 25.3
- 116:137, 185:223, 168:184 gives 0.00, 24.4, 28.8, 31.4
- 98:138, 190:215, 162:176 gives 0.00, 22.8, 28.3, 32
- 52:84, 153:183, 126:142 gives 0.00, 24.4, 26.7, 28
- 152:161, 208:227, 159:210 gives -0.07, 25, 30.1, 31.7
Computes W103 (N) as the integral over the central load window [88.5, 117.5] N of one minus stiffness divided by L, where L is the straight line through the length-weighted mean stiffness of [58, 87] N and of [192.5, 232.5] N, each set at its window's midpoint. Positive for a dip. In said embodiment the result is 4.6 N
